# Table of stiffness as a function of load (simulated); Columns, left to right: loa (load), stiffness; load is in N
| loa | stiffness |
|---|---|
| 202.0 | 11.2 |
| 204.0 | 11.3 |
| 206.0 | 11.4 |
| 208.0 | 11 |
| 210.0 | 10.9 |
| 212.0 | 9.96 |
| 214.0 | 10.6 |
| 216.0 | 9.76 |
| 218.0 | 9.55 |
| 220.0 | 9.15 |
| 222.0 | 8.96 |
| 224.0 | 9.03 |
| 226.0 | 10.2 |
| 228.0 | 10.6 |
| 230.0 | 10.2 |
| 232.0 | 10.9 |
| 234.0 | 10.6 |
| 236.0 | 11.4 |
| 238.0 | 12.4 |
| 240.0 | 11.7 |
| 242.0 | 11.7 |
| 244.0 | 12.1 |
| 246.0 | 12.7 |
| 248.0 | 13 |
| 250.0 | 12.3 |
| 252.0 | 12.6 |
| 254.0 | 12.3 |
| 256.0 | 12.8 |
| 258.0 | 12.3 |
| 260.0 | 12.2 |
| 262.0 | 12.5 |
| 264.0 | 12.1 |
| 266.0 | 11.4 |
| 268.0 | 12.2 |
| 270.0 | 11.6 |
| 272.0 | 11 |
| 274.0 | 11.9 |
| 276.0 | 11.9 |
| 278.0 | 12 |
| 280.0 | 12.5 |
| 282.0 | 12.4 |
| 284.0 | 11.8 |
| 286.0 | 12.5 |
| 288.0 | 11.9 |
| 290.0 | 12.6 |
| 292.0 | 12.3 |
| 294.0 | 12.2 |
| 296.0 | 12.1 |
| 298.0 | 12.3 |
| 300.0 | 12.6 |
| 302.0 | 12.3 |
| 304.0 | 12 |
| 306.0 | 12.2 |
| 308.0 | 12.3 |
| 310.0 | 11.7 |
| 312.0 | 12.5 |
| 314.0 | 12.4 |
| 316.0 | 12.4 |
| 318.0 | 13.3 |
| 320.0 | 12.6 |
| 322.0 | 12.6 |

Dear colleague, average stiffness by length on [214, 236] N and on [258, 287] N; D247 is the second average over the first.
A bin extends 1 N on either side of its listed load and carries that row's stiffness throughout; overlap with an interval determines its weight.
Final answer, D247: 1.20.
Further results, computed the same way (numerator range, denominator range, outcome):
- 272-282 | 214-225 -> 1.28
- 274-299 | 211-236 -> 1.22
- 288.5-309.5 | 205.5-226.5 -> 1.23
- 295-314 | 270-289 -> 1.02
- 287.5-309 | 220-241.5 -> 1.16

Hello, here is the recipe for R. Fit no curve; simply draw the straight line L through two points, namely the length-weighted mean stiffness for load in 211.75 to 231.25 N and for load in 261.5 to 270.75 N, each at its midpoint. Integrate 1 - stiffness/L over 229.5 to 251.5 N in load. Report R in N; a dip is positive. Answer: -2.16 N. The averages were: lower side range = 9.81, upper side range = 11.9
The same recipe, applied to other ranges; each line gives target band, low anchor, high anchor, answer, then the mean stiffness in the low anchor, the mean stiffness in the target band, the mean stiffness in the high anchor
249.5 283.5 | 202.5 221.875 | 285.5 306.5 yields -1.5 N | 10.4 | 12.1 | 12.3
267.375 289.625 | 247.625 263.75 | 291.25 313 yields 0.6 N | 12.5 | 12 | 12.2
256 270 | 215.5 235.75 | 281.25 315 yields -1.3 N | 9.95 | 12.1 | 12.2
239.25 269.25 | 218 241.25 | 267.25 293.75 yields -2.8 N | 10.4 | 12.3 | 12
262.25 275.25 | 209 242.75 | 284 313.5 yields -0.3 N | 10.4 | 11.8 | 12.2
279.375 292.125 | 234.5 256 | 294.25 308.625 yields 0.0 N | 12.2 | 12.3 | 12.3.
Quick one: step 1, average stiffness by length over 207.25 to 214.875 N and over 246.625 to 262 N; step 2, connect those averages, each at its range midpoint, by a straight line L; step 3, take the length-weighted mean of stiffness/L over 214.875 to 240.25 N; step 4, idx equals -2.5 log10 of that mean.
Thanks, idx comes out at 0.10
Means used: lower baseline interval 10.6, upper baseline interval 12.5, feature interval 10.3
